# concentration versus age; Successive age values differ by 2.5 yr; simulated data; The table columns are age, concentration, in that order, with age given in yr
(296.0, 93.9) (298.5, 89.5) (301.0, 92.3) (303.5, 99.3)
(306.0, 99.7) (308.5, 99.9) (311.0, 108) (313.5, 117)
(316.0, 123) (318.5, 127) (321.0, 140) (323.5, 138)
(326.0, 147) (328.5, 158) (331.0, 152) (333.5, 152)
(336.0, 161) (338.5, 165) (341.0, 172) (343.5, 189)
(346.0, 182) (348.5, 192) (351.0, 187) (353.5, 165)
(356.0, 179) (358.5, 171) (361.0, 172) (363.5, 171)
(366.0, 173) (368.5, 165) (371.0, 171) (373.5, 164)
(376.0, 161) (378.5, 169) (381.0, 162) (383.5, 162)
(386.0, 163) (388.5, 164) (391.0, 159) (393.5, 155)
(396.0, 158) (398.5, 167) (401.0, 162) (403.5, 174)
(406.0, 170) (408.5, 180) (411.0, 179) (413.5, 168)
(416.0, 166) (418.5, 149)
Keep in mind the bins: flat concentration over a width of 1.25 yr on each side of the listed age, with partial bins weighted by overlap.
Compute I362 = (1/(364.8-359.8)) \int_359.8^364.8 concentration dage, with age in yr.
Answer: 172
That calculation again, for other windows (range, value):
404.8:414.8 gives 174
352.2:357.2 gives 172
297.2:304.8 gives 93.7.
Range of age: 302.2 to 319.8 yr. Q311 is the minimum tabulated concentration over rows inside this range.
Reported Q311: 99.3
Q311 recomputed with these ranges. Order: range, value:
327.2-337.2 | 152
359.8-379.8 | 161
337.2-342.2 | 165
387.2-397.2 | 155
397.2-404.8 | 162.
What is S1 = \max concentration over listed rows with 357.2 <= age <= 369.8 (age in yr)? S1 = 173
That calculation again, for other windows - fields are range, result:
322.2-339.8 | 165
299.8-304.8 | 99.3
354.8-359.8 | 179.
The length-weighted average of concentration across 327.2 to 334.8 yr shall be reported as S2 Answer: 154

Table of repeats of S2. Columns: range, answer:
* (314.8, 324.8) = 132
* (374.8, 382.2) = 164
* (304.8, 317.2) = 110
